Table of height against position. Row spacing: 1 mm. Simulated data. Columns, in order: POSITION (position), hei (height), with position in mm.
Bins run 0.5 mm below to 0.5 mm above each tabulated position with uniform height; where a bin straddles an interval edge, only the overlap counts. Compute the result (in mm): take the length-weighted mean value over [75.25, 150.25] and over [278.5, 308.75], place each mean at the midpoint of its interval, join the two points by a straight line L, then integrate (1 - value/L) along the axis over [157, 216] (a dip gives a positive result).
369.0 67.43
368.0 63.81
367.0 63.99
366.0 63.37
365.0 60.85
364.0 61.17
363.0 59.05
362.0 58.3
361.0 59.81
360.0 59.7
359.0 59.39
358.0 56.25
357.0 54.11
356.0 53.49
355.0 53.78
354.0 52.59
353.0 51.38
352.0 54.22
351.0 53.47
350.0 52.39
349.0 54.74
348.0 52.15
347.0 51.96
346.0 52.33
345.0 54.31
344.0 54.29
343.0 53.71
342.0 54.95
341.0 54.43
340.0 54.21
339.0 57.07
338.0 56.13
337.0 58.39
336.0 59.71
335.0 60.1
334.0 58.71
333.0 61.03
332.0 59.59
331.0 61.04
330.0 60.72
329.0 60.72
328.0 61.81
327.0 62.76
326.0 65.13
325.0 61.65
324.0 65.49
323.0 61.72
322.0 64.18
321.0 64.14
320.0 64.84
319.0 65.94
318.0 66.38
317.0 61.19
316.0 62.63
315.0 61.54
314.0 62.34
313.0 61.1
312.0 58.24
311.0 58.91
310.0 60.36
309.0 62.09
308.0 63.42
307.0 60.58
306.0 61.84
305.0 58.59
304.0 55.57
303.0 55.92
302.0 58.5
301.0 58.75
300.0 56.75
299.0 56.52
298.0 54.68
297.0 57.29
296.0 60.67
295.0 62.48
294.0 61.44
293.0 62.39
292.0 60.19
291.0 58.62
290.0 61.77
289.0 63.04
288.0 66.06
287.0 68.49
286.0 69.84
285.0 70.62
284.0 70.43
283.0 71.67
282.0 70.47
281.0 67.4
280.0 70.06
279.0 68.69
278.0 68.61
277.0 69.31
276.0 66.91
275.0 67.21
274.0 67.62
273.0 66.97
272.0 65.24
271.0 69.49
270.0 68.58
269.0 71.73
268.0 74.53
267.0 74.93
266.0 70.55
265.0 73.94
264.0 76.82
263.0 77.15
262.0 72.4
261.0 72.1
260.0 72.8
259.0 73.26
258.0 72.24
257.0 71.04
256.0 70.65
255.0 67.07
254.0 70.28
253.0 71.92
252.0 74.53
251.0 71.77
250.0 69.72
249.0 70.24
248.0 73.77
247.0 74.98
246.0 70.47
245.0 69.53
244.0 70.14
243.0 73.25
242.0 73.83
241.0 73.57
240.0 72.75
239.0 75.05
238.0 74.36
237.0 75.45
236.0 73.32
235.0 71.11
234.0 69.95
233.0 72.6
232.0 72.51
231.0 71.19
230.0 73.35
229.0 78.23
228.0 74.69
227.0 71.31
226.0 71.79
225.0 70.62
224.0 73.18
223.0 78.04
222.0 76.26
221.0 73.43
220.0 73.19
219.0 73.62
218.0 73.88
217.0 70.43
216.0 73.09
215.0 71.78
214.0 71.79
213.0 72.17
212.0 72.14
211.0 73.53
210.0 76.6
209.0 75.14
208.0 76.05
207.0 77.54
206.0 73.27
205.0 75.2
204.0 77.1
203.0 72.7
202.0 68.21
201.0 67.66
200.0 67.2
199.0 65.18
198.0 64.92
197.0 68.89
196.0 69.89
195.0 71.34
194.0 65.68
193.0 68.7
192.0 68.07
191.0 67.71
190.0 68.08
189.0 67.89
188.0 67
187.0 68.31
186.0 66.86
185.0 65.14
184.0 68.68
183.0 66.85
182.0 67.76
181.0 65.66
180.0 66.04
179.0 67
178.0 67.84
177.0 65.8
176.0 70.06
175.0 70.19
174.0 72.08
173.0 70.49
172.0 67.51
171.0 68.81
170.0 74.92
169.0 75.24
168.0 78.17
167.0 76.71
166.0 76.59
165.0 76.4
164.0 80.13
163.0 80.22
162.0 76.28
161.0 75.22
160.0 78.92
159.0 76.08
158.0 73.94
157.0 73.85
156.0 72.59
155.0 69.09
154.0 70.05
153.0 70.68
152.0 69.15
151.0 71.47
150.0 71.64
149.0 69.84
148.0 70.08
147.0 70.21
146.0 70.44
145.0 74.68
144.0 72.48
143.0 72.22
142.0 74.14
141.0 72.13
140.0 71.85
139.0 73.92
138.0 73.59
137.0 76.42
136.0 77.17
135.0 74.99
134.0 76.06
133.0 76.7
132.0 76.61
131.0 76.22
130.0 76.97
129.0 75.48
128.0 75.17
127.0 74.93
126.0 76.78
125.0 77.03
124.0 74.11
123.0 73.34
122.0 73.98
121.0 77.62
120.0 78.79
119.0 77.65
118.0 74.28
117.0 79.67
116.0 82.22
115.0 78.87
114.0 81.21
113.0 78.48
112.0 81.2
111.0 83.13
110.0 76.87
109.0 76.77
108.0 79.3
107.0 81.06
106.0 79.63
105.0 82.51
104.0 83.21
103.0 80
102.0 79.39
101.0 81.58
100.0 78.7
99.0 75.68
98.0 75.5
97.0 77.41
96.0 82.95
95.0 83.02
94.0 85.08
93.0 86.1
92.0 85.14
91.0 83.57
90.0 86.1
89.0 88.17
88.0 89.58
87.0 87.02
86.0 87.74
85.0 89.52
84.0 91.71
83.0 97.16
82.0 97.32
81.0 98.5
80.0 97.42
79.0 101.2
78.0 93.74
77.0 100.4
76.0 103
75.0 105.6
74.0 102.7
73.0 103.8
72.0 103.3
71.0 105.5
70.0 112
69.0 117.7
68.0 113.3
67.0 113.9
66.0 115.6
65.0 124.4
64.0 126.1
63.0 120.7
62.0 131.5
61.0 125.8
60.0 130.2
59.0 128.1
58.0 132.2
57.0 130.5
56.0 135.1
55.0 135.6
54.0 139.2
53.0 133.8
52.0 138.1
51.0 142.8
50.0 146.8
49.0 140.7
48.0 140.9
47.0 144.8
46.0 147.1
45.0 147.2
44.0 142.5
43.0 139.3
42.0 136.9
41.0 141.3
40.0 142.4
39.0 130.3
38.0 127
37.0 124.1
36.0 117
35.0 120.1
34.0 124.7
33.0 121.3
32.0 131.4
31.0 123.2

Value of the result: 1.6 mm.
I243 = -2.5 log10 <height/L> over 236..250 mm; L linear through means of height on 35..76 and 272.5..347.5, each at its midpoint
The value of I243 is 0.09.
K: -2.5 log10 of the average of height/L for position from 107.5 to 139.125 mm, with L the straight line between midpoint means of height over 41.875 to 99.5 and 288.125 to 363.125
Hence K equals 0.292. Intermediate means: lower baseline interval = 112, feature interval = 77.1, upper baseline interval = 58.8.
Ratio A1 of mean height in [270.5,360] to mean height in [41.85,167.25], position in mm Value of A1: 0.7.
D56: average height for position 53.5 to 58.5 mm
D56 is 135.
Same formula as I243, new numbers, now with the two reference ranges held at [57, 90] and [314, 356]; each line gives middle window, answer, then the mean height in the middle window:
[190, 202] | 0.24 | 67.8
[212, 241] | 0.08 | 73.2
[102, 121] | 0.25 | 79.7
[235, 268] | 0.02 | 72.6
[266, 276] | 0.01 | 69.5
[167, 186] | 0.26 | 69.5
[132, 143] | 0.27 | 74.7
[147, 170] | 0.23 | 74.1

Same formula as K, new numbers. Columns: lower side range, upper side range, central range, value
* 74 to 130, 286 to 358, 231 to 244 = -0.07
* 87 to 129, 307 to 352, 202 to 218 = -0.05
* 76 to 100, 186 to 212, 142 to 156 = 0.11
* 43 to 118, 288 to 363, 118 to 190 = 0.23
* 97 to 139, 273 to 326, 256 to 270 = -0.11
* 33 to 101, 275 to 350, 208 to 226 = 0.11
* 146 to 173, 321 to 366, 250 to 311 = -0.06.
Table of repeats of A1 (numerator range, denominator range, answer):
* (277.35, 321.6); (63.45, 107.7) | 0.67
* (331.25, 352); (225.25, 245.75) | 0.76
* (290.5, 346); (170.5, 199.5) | 0.88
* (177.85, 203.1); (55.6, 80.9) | 0.59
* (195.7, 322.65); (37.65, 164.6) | 0.73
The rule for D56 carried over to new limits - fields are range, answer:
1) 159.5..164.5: 78.2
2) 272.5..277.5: 67.6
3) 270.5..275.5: 67.3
